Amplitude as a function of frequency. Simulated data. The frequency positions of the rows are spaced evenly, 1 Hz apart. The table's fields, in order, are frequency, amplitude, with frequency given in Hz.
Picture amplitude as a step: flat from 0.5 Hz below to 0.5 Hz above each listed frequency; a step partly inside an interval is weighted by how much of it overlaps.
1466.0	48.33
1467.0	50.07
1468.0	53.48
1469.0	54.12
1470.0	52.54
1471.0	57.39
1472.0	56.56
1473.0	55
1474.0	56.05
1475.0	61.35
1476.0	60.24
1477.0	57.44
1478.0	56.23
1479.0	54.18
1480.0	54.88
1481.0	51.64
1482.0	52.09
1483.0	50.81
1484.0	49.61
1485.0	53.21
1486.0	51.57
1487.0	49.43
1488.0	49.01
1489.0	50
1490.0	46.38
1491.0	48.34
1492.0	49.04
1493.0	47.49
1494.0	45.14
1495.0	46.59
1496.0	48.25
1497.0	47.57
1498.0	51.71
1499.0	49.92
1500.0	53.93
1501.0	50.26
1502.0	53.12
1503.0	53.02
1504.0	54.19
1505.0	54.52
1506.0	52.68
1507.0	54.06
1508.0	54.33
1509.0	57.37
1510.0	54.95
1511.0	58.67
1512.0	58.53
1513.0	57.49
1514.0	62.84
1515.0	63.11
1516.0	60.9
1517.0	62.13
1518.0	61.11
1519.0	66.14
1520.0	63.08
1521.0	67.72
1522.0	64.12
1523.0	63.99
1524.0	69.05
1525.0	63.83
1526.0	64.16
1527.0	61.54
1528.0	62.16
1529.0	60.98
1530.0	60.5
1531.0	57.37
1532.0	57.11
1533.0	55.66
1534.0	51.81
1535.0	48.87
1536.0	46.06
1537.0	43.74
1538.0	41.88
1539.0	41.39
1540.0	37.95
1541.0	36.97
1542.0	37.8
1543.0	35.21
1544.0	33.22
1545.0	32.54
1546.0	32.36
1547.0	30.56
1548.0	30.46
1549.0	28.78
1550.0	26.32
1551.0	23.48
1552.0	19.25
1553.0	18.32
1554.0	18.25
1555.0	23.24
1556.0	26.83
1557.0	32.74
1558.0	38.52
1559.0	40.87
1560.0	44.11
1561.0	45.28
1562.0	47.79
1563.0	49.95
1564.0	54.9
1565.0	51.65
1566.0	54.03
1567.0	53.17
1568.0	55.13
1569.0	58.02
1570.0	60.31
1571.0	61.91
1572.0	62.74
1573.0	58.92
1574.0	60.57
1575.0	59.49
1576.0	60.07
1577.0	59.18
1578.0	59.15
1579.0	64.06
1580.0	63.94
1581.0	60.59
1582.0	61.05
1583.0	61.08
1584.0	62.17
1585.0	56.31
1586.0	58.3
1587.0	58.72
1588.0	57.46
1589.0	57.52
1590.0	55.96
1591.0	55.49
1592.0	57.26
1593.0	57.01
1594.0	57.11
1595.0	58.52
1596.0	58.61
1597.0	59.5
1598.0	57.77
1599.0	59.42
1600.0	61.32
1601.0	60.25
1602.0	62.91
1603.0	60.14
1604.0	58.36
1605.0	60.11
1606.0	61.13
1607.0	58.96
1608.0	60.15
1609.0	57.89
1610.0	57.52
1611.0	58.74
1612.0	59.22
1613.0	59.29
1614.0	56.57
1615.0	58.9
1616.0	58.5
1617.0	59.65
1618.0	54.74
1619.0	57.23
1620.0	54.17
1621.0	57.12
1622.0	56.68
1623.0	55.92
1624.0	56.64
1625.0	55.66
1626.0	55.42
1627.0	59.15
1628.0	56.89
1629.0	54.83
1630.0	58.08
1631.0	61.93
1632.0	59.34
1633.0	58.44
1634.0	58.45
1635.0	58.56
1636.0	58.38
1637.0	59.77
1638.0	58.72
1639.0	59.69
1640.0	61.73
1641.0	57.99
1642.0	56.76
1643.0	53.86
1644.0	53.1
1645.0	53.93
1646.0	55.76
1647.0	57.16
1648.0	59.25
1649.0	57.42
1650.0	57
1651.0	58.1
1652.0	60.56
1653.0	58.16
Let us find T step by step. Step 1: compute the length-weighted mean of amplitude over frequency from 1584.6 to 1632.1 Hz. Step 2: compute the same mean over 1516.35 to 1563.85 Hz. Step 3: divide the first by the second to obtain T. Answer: 1.3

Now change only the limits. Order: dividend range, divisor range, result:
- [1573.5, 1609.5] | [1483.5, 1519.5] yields 1.11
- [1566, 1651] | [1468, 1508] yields 1.12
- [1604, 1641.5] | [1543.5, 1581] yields 1.31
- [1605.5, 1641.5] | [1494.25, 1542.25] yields 1.05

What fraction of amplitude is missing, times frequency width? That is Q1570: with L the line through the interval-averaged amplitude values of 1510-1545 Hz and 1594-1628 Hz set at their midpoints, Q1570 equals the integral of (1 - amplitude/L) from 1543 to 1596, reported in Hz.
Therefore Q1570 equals 7.9 Hz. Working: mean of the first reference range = 54.9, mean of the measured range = 48.3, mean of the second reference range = 58.3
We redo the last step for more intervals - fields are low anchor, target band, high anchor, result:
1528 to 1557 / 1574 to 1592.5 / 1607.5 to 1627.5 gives -4.1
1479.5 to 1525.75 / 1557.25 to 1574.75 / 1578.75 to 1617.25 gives 1.6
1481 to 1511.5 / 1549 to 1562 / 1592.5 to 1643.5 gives 5.8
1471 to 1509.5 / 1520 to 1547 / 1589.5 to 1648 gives 1.6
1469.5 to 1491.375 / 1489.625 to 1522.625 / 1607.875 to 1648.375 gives -0.6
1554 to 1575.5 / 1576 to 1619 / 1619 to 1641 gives -4.7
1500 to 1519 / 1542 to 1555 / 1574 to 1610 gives 6.8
